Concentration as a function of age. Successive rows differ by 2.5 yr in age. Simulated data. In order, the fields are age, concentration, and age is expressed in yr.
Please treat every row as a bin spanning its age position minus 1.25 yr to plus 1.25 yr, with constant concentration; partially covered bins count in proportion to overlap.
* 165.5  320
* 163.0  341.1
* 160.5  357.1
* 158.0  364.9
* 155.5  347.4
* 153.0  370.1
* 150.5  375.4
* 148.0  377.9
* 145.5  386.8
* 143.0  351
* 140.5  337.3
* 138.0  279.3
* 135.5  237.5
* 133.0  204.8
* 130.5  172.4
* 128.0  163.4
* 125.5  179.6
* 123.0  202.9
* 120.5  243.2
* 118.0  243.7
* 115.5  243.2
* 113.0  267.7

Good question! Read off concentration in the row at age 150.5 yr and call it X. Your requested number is 375.4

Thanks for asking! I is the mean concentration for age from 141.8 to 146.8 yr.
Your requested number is 369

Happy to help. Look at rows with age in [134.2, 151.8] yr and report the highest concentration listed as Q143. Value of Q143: 386.8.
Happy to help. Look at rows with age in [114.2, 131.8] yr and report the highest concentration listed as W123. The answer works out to 243.7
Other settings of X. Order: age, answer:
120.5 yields 243.2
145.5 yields 386.8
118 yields 243.7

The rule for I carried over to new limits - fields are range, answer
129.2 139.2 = 223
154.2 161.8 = 356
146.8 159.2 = 367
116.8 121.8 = 243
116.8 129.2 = 207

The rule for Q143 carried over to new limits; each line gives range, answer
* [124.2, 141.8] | 337.3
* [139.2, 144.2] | 351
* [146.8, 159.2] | 377.9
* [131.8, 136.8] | 237.5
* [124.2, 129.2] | 179.6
